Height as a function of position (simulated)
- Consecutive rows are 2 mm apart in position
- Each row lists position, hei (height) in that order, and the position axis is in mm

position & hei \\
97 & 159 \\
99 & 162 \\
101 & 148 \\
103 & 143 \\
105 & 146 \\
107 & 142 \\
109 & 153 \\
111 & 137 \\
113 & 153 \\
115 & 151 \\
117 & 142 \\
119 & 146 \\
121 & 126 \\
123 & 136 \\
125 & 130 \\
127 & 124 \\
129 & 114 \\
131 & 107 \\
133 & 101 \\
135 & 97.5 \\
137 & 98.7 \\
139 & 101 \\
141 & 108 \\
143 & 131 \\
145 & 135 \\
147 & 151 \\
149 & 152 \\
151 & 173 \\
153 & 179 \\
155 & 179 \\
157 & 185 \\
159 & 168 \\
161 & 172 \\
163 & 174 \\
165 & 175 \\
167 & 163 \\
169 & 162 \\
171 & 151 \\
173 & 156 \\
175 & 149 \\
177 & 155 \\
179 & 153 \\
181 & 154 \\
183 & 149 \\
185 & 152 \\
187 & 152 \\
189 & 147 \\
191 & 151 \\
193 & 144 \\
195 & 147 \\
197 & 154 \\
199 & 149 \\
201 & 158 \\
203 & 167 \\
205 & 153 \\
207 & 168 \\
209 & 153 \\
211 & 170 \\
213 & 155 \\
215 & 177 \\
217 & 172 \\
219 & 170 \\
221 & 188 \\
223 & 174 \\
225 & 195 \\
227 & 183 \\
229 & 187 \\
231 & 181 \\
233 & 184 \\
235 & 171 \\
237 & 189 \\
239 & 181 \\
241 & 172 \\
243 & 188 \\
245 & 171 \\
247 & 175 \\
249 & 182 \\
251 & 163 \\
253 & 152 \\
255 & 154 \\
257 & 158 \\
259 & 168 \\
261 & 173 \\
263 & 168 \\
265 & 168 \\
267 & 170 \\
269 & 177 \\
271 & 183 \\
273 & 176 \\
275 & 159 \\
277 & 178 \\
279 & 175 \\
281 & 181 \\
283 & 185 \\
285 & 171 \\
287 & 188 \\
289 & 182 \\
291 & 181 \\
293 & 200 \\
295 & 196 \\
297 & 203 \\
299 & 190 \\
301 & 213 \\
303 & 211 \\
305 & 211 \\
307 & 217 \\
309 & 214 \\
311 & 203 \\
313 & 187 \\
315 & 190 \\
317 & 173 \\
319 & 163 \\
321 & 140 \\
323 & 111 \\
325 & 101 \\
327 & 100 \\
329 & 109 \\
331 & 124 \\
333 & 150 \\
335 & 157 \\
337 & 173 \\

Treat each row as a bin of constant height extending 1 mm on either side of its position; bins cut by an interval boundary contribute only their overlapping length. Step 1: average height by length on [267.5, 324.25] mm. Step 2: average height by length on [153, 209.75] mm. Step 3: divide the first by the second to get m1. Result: 1.2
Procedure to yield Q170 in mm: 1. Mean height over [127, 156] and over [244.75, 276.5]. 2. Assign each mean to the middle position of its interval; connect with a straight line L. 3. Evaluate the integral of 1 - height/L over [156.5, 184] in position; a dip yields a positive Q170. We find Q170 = -4.36 mm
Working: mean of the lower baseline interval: 130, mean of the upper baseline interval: 169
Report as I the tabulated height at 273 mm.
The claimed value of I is 176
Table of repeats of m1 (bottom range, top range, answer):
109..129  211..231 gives 1.29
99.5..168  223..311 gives 1.28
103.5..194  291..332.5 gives 1.19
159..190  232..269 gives 1.09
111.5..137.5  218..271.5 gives 1.39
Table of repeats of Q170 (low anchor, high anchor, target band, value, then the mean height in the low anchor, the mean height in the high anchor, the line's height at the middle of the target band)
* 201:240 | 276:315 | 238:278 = 2.9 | 174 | 194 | 184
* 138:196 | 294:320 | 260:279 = 1.4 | 154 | 198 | 186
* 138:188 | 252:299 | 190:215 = 0.9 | 155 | 176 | 163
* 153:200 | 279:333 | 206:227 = -1.2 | 159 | 174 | 164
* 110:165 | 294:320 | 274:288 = 0.9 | 140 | 198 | 189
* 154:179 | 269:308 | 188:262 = 3.6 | 165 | 189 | 177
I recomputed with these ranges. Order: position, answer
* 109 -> 153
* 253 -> 152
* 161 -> 172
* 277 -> 178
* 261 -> 173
